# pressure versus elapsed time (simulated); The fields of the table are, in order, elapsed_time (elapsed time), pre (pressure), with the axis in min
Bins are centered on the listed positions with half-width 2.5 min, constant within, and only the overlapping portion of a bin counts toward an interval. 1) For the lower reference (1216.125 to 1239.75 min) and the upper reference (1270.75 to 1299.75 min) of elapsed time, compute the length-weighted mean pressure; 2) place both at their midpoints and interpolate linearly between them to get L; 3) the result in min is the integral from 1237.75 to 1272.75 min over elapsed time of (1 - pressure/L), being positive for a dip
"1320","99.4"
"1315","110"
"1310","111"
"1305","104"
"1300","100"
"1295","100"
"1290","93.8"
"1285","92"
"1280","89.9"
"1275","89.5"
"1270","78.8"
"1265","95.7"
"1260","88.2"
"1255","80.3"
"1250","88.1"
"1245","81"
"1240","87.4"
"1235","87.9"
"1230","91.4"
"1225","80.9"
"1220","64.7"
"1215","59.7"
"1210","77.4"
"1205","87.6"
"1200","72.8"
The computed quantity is 0.3 min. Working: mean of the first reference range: 80.6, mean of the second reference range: 92.7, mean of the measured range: 85.7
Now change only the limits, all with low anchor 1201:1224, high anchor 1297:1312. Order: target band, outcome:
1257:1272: 0.5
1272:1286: 0.9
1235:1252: -0.5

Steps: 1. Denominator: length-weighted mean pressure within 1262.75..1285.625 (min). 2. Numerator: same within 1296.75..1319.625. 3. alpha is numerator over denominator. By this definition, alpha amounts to 1.19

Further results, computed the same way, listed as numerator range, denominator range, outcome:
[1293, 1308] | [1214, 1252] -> 1.26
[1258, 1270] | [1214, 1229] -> 1.25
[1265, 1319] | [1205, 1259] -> 1.20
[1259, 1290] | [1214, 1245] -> 1.12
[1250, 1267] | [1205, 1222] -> 1.25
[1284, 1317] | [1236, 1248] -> 1.20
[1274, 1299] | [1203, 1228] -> 1.26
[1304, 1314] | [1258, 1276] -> 1.23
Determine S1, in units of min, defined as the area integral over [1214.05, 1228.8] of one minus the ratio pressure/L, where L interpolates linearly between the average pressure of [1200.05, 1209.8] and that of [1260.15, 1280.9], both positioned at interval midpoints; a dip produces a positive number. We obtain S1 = 2.1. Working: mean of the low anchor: 81.5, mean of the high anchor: 88.3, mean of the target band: 71.4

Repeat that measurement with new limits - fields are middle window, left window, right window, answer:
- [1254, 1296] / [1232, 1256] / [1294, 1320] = 2.27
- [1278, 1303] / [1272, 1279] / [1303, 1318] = 0.44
